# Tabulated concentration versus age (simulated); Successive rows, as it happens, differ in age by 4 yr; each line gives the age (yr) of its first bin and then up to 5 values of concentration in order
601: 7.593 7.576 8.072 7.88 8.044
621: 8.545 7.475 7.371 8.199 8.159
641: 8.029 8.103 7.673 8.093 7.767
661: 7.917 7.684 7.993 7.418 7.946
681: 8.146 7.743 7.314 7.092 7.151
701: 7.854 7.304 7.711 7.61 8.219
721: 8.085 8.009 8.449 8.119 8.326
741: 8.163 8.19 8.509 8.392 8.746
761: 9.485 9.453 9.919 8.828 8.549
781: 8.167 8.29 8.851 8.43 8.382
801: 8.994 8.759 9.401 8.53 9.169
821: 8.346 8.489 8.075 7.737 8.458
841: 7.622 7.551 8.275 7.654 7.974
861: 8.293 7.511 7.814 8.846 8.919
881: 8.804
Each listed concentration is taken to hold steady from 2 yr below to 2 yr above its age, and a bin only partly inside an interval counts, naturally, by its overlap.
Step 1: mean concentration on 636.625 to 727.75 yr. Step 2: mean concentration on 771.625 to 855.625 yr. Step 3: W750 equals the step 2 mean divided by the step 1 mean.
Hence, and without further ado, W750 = 1.1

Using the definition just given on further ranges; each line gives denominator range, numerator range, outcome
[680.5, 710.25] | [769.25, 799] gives 1.14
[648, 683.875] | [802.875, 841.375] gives 1.08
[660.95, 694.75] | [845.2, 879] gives 1.06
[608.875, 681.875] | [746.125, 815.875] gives 1.11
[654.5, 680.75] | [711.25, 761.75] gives 1.06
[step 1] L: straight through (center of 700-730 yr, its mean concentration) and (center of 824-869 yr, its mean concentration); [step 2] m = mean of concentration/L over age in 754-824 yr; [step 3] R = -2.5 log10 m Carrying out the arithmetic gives -0.12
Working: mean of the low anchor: 7.89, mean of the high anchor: 7.95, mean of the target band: 8.83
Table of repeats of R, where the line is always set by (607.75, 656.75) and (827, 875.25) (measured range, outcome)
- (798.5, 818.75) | -0.12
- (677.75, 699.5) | 0.06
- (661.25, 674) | 0.03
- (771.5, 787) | -0.06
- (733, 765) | -0.08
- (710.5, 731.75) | -0.01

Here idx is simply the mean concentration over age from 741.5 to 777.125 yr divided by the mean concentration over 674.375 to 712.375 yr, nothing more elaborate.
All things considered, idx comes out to 1.17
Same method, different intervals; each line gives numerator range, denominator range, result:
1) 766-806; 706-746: 1.08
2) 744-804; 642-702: 1.13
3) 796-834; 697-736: 1.09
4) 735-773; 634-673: 1.11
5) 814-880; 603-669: 1.03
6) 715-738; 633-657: 1.02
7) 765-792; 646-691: 1.13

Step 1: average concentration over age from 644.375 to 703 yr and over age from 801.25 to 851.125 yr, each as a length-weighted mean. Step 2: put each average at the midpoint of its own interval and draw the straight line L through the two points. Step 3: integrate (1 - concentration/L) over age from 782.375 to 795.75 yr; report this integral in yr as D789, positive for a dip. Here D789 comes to -0.45 yr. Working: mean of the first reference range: 7.72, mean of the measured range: 8.5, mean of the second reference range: 8.39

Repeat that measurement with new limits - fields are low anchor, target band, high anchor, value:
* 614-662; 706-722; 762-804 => 1.0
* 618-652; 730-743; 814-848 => -0.2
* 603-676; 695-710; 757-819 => 1.5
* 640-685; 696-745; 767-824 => 1.9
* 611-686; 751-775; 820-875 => -3.5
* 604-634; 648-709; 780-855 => 2.8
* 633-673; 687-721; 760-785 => 3.3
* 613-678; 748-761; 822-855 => -1.2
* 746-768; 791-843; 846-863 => -0.7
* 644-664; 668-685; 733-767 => 0.4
